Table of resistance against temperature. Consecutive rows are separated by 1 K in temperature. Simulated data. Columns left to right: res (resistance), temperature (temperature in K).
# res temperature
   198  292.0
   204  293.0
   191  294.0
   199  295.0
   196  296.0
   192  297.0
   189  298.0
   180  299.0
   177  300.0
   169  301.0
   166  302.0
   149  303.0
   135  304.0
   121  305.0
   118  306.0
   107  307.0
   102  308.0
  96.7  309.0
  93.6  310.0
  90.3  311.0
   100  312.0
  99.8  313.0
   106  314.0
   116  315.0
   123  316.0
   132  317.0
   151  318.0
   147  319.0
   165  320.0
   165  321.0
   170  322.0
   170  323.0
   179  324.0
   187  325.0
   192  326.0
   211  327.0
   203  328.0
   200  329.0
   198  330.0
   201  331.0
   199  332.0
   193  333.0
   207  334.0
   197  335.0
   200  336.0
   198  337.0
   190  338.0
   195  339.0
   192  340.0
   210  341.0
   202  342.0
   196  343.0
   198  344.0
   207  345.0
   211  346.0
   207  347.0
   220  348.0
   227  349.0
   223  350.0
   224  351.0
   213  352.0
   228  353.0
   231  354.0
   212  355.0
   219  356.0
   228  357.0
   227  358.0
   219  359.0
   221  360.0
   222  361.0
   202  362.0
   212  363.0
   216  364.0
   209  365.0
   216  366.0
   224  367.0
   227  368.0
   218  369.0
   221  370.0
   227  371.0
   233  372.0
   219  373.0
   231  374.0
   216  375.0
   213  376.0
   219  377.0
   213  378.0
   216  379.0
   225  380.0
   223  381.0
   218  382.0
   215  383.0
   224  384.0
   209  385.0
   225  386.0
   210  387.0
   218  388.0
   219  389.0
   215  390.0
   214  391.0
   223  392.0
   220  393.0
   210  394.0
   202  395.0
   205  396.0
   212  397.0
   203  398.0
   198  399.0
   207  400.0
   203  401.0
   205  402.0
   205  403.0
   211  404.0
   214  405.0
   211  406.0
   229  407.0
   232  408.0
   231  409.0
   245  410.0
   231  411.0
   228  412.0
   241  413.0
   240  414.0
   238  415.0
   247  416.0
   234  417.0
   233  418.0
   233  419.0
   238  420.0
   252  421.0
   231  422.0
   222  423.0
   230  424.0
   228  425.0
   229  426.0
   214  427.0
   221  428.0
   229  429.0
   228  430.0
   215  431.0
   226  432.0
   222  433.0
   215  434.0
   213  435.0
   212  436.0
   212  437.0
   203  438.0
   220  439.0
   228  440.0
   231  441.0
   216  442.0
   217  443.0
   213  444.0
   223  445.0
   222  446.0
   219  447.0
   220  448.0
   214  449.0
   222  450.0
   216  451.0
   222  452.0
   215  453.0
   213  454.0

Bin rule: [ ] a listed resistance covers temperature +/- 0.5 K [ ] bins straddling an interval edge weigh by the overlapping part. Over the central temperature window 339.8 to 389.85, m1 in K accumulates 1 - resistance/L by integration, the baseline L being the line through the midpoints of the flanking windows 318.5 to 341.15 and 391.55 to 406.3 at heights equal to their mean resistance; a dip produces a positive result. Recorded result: -4.5 K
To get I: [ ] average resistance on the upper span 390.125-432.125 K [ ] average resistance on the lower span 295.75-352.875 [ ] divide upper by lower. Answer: 1.29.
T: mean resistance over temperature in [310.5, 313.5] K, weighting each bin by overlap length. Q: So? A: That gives 96.7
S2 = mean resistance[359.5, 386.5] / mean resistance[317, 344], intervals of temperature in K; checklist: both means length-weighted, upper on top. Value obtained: 1.16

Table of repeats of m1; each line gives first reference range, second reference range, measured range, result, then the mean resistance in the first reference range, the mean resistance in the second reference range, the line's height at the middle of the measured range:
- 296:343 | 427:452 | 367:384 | -2.9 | 163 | 219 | 189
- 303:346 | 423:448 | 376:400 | -2.3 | 164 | 220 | 196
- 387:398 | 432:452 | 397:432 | -1.6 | 213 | 218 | 215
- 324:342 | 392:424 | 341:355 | -0.8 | 198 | 223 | 203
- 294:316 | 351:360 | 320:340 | -1.3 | 139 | 222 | 180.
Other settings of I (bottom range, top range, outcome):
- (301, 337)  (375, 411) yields 1.39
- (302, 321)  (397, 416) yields 1.81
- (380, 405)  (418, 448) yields 1.05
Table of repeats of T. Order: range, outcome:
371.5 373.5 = 226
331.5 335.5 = 199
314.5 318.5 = 130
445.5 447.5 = 220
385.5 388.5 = 218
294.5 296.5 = 198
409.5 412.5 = 235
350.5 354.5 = 224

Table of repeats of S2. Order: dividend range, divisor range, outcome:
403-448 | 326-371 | 1.07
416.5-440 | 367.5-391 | 1.02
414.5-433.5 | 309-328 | 1.59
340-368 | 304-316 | 2.02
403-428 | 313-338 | 1.32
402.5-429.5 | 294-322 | 1.62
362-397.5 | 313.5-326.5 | 1.41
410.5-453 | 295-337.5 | 1.41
